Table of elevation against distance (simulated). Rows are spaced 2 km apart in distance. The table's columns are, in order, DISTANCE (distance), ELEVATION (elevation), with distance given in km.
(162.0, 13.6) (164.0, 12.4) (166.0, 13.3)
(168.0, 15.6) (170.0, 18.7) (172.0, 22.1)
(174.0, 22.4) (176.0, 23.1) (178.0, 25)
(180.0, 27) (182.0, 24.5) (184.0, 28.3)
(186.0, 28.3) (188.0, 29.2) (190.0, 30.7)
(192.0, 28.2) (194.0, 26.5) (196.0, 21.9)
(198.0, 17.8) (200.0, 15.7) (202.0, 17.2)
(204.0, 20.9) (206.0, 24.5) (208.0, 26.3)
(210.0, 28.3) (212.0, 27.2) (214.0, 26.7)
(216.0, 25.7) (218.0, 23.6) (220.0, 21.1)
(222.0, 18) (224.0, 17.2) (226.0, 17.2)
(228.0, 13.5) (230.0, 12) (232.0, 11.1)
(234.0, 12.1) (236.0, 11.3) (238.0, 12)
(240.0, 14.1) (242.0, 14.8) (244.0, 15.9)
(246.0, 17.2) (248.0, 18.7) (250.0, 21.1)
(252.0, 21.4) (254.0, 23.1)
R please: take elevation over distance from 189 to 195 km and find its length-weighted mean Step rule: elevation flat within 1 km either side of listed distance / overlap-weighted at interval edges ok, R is 28.5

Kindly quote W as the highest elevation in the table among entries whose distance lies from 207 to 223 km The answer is 28.3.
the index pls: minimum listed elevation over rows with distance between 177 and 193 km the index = 24.5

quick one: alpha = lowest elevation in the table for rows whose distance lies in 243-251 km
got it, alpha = 15.9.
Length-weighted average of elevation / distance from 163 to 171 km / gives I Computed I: 15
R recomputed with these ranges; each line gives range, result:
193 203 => 19.8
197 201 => 16.8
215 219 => 24.6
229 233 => 11.6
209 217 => 27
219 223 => 19.6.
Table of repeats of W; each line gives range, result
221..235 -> 18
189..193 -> 30.7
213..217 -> 26.7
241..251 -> 21.1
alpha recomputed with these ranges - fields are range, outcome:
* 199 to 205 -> 15.7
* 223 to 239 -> 11.1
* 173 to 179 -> 22.4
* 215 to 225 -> 17.2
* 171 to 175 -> 22.1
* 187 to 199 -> 17.8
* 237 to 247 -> 12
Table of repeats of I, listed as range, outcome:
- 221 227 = 17.5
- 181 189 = 27.6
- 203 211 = 25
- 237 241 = 13.1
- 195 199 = 19.9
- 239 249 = 16.1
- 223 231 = 15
